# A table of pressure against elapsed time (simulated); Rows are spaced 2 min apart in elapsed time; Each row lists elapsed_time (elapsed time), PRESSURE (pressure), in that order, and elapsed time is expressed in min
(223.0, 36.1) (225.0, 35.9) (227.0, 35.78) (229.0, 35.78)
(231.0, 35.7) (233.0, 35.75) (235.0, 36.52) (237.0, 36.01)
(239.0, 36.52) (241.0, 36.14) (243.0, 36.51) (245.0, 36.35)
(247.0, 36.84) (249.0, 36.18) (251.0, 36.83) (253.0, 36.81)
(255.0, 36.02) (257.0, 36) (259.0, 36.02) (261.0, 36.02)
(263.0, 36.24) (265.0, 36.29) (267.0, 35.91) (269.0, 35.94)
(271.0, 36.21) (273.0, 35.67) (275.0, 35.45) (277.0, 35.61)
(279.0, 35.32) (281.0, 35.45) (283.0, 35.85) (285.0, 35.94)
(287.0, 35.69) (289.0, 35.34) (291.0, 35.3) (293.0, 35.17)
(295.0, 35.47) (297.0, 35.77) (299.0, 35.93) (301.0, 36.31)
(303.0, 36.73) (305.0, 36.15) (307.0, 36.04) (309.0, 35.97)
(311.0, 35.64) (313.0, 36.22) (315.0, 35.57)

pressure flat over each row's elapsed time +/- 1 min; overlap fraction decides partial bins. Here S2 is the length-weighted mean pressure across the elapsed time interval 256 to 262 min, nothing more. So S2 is 36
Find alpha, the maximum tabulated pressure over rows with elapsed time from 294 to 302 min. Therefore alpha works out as 36.31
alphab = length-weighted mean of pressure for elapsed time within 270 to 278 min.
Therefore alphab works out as 35.7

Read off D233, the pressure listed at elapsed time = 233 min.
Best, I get 35.75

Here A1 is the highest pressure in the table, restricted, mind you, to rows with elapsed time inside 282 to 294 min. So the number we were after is 35.94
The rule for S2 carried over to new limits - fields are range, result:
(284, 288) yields 35.8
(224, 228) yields 35.8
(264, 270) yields 36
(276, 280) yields 35.5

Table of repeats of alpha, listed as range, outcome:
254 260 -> 36.02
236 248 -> 36.84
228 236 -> 36.52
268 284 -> 36.21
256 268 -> 36.29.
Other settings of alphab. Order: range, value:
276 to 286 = 35.6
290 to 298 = 35.4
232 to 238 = 36.1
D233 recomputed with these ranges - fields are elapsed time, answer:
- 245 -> 36.35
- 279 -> 35.32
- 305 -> 36.15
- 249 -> 36.18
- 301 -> 36.31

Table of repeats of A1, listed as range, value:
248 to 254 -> 36.83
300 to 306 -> 36.73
